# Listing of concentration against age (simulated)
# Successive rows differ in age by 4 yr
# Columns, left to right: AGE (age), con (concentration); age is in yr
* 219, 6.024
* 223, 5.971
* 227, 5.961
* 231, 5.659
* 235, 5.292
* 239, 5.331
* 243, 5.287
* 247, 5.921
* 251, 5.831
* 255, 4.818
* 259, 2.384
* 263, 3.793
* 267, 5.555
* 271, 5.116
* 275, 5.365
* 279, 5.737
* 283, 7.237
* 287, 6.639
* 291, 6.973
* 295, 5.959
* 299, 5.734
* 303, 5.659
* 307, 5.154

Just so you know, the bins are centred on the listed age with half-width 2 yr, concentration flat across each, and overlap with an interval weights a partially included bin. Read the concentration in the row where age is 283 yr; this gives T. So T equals 7.237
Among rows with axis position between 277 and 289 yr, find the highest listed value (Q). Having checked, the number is 7.237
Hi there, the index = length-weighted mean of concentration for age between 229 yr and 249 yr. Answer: 5.5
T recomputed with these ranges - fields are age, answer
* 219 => 6.024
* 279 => 5.737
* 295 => 5.959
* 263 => 3.793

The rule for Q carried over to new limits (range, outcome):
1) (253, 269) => 5.555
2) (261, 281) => 5.737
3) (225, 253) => 5.961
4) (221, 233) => 5.971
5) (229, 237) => 5.659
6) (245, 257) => 5.921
